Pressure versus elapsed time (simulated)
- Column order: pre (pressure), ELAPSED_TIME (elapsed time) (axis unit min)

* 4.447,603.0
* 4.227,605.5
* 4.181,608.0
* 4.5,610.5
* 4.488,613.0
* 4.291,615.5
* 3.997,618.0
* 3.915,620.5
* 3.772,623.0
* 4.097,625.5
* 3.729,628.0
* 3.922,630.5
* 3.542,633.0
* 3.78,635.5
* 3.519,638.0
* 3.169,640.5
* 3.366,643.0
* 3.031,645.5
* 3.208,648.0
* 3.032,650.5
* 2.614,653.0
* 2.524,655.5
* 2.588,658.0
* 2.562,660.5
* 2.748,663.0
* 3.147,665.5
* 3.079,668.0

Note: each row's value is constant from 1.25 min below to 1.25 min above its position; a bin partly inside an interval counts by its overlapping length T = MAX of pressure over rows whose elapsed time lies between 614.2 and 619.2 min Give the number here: 4.291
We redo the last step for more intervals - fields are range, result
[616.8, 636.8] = 4.097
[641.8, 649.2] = 3.366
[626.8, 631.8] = 3.922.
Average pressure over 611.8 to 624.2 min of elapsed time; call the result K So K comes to 4.09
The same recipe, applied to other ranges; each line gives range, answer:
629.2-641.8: 3.59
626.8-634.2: 3.73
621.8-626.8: 3.93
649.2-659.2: 2.69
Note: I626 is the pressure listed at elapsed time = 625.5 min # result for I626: 4.097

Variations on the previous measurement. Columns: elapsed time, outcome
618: 3.997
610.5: 4.5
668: 3.079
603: 4.447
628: 3.729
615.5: 4.291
